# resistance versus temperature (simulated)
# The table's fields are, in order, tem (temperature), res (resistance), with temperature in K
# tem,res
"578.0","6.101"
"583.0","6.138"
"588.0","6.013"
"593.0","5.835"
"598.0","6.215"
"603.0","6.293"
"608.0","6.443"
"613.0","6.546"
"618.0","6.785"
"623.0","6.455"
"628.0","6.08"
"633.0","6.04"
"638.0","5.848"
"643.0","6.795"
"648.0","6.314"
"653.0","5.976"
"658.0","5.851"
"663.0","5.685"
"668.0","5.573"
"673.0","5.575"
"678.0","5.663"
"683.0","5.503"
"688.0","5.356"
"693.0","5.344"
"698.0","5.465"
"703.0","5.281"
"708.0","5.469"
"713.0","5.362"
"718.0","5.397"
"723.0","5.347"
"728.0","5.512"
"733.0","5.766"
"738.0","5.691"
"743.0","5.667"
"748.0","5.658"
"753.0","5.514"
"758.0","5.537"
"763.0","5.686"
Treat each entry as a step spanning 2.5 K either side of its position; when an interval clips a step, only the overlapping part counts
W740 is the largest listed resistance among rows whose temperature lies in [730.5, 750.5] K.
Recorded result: 5.766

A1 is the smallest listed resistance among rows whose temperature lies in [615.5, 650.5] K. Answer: 5.848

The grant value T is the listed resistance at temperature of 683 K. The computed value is 5.503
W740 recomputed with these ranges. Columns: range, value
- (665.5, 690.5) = 5.663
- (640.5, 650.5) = 6.795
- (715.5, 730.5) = 5.512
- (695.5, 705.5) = 5.465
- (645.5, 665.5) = 6.314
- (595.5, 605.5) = 6.293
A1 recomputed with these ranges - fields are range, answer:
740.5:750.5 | 5.658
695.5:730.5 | 5.281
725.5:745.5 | 5.512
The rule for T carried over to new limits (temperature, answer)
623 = 6.455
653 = 5.976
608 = 6.443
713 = 5.362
